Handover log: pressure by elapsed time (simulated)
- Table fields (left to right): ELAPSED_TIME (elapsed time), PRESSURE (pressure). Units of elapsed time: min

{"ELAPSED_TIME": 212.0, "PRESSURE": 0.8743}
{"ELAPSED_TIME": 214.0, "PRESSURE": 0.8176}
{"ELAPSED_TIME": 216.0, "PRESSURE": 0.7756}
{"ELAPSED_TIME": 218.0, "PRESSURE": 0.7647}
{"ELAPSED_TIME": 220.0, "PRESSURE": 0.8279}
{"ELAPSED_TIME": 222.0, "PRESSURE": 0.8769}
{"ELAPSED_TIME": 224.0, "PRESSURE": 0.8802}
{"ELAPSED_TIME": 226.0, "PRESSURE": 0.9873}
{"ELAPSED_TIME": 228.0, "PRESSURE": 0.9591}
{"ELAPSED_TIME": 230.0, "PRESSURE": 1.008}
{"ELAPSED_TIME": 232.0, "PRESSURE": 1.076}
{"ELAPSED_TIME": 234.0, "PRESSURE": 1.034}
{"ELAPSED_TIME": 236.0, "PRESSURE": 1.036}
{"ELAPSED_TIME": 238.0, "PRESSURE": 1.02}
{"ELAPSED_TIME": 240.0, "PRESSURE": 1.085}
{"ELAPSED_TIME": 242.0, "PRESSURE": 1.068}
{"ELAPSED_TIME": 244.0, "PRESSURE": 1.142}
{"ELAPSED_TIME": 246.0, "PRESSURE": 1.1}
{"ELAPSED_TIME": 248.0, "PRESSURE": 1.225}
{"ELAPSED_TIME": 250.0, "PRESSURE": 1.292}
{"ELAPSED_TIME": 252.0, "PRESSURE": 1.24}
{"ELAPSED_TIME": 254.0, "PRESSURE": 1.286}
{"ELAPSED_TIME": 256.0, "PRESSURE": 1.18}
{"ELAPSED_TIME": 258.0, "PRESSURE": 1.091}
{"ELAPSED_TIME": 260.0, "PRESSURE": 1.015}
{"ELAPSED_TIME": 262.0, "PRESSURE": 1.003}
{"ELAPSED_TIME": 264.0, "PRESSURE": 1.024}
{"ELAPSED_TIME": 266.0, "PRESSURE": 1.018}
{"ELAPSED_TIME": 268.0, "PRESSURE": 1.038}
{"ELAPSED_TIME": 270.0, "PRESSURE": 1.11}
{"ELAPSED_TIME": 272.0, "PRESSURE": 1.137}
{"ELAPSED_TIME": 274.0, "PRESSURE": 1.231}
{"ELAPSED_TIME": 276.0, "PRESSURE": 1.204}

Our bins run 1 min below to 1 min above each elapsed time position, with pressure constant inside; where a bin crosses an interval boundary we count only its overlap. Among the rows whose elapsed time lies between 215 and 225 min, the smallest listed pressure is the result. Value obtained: 0.7647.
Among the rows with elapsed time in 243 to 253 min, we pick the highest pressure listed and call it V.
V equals 1.292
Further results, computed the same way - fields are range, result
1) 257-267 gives 1.091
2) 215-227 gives 0.9873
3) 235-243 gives 1.085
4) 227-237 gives 1.076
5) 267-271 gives 1.11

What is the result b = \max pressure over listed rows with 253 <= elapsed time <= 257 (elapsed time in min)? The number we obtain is 1.286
